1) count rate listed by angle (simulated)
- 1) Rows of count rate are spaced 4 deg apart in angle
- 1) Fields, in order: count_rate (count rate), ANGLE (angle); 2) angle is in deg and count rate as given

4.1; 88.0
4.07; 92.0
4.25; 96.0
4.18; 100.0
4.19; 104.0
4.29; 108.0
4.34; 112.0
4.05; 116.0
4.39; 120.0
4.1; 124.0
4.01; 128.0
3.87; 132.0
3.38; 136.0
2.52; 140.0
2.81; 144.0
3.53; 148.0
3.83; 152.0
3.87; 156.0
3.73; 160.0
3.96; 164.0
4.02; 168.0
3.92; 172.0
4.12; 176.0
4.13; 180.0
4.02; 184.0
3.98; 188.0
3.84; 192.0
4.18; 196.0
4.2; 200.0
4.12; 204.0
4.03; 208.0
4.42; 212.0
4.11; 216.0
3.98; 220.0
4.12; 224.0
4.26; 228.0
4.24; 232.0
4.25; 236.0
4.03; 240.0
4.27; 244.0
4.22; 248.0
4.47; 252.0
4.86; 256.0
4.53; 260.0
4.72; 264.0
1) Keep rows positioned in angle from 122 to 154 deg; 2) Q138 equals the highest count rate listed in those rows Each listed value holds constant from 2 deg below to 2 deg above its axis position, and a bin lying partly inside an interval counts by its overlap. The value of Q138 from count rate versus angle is 4.1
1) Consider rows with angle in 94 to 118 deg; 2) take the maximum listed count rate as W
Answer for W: 4.34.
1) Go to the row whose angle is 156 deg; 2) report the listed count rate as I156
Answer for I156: 3.87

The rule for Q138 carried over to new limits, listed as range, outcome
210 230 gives 4.42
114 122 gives 4.39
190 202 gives 4.2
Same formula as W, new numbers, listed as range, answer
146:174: 4.02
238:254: 4.47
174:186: 4.13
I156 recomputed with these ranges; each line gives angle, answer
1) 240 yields 4.03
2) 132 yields 3.87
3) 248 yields 4.22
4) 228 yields 4.26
